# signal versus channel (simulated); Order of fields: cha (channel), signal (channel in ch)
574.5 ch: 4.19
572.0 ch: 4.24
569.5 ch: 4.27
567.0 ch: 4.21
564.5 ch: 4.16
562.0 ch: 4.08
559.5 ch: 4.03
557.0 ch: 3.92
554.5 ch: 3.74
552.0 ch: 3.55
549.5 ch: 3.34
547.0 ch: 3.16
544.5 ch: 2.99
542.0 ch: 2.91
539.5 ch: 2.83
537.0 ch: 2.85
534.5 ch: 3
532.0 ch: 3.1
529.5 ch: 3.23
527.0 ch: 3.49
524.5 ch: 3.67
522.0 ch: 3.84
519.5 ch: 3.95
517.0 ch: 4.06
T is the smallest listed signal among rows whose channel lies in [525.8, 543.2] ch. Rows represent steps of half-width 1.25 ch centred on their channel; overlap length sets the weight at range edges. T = 2.83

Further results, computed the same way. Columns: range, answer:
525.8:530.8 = 3.23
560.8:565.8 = 4.08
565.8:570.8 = 4.21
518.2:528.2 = 3.49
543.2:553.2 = 2.99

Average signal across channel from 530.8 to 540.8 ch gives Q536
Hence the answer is 2.94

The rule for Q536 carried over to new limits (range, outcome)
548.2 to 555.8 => 3.54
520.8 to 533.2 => 3.47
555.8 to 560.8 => 3.98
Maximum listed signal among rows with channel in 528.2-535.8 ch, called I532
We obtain 3.23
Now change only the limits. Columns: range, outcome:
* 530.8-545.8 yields 3.1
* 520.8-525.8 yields 3.84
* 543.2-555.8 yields 3.74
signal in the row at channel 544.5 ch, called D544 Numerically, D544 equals 2.99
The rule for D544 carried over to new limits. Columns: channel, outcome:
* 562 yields 4.08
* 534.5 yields 3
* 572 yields 4.24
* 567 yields 4.21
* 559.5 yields 4.03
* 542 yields 2.91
